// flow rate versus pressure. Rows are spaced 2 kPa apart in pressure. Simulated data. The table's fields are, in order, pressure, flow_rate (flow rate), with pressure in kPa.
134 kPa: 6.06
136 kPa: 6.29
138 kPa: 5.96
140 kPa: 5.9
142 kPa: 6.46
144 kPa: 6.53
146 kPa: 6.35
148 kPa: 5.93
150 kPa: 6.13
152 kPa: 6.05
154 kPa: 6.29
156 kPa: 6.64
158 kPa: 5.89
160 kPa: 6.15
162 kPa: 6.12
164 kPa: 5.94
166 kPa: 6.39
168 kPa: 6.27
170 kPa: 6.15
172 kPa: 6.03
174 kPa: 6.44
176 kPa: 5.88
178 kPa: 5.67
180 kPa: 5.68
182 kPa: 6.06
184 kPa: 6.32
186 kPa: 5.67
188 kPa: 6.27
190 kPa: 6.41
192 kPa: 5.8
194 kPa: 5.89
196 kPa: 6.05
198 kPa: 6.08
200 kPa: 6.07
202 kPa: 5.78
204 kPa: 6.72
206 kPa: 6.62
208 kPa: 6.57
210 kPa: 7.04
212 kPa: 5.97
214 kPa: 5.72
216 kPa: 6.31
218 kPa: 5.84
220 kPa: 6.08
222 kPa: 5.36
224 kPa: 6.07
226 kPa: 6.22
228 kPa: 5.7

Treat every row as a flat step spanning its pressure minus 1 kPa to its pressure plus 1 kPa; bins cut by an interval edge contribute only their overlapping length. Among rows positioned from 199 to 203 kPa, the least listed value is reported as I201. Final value 5.78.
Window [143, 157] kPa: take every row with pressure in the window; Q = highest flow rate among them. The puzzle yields 6.64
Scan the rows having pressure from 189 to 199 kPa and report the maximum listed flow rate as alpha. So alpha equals 6.41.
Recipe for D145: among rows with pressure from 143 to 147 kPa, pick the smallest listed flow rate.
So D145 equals 6.35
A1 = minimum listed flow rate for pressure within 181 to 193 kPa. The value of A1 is 5.67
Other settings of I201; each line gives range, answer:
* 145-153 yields 5.93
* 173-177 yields 5.88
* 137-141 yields 5.9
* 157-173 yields 5.89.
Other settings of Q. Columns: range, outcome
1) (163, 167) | 6.39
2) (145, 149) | 6.35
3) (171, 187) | 6.44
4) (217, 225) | 6.08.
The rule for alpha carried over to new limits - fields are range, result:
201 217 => 7.04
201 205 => 6.72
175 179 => 5.88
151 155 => 6.29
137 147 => 6.53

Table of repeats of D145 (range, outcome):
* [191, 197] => 5.8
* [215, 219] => 5.84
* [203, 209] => 6.57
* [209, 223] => 5.36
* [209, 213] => 5.97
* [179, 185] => 5.68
